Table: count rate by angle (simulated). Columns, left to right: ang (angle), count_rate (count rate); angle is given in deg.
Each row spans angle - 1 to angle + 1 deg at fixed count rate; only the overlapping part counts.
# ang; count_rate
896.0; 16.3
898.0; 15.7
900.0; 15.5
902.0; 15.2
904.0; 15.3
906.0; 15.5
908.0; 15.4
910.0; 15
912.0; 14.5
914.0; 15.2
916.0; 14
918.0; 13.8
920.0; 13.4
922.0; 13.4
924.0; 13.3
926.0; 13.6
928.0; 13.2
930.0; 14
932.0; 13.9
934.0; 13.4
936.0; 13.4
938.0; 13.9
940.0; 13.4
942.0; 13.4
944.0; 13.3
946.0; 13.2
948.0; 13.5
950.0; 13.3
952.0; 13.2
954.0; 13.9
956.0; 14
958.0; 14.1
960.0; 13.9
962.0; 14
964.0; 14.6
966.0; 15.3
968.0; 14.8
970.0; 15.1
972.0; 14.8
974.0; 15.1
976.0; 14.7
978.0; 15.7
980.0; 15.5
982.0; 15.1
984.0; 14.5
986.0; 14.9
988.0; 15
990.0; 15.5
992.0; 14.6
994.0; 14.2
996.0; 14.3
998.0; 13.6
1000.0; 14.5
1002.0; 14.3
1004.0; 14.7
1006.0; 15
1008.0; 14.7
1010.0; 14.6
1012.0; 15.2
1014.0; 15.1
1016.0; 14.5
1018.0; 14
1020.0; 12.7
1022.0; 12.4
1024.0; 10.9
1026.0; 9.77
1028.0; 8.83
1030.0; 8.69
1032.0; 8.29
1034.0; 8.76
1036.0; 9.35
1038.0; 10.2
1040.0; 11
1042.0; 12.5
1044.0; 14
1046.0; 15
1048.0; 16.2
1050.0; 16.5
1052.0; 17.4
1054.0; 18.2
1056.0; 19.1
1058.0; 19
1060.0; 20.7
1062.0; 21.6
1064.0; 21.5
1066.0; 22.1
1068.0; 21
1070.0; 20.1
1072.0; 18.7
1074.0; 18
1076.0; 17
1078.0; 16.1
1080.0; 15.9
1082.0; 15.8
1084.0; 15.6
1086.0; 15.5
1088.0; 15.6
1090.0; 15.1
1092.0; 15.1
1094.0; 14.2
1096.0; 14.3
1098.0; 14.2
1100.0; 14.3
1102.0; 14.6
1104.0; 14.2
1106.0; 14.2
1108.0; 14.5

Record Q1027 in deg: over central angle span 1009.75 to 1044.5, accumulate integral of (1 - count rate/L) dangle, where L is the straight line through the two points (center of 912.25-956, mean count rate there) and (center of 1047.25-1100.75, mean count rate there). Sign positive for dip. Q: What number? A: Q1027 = 9.7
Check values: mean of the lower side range 13.6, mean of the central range 11.6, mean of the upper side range 17.4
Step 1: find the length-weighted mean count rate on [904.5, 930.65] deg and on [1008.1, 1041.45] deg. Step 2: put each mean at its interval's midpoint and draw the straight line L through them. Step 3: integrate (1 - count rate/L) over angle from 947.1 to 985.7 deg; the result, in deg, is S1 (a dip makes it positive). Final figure -4.4 deg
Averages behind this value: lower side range 14.2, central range 14.5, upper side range 11.6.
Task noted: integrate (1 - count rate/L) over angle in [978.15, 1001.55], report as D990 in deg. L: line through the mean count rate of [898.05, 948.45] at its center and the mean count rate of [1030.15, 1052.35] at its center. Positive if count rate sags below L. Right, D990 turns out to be -2.9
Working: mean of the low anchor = 14.1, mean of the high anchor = 12.4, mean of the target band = 14.7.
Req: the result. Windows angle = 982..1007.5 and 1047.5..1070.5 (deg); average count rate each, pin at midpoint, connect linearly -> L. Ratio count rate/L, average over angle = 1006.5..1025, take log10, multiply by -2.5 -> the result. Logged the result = 0.17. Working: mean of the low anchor 14.6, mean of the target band 13.8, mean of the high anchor 19.5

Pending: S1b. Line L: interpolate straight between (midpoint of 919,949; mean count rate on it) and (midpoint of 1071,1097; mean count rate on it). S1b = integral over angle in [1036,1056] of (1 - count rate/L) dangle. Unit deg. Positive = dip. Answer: 1.0 deg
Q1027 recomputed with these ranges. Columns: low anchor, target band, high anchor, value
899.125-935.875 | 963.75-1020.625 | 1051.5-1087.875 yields 5.5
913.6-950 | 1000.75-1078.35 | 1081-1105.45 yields -3.2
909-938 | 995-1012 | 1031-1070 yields 0.8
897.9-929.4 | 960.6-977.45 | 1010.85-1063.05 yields -0.7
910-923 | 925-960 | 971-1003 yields 1.9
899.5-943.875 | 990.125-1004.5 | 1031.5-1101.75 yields 0.7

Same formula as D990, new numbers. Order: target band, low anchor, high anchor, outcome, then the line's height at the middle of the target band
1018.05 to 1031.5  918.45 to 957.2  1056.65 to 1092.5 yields 4.7 deg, 16.4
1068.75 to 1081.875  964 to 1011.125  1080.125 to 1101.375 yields -2.3 deg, 15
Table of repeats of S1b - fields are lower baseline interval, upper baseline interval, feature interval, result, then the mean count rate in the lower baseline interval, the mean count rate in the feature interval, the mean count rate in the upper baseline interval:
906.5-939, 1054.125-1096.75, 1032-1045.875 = 4.8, 14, 11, 17.7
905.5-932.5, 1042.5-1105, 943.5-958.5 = 1.2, 14.1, 13.6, 17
